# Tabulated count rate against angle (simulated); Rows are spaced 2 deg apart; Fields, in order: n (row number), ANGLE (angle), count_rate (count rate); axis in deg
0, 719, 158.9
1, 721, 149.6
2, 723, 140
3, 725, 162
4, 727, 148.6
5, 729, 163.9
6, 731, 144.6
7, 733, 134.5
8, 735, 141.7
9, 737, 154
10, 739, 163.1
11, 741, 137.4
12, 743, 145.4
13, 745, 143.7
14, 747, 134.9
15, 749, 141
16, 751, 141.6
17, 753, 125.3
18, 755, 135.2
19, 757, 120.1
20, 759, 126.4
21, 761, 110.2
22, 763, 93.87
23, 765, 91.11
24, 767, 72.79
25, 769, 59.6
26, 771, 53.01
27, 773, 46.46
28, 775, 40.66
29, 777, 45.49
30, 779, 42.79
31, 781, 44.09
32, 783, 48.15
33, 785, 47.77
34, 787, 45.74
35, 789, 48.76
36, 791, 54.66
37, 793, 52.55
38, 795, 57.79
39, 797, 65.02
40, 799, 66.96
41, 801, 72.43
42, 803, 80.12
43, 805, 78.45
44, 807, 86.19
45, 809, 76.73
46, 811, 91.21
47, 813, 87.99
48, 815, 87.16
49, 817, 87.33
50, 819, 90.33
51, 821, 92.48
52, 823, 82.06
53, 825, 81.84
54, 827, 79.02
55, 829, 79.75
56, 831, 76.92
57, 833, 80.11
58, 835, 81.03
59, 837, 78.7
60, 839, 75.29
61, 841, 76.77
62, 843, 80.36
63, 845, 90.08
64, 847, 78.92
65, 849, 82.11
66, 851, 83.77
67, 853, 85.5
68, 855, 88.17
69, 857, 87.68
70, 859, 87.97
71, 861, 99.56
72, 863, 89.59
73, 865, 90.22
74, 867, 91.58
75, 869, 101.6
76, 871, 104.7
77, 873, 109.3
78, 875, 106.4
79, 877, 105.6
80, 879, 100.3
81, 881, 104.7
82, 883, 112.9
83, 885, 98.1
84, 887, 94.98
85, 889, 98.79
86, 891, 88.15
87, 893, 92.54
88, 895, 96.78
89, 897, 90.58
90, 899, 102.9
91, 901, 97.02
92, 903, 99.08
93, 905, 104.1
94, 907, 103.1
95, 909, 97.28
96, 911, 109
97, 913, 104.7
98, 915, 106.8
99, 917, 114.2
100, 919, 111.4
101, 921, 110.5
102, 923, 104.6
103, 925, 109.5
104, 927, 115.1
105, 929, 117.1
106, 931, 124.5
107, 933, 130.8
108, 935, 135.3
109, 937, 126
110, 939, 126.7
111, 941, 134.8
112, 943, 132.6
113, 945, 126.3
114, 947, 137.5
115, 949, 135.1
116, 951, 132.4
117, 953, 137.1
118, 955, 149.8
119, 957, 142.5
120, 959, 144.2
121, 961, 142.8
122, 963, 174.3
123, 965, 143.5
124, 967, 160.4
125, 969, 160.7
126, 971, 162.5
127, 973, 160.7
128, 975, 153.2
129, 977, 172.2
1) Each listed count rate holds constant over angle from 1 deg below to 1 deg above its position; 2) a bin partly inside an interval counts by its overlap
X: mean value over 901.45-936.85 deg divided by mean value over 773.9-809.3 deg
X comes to 1.92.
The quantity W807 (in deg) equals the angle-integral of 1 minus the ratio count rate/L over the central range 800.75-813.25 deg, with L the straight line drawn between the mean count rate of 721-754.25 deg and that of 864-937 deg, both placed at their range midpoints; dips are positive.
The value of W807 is 4.50 deg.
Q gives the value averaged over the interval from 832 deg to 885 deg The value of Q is 91.4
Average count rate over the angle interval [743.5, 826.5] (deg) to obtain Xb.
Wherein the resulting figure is 82.1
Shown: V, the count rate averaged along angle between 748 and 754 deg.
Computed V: 136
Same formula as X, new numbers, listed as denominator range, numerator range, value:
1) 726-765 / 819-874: 0.64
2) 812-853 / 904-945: 1.41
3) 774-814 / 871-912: 1.63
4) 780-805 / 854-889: 1.70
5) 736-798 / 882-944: 1.22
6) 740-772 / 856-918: 0.87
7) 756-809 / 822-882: 1.31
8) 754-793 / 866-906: 1.44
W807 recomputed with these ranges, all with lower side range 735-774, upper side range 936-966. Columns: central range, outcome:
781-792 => 6.5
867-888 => 4.4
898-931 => 6.8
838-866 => 9.3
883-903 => 5.4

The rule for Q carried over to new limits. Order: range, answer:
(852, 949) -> 107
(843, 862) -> 86.7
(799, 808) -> 77.9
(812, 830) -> 85.3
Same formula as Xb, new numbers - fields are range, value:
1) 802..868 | 84.4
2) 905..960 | 123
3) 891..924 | 102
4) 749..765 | 121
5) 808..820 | 86.8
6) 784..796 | 51.2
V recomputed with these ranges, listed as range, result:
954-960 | 146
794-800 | 63.3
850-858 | 86.3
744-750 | 140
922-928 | 110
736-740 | 159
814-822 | 89.3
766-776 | 54.5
